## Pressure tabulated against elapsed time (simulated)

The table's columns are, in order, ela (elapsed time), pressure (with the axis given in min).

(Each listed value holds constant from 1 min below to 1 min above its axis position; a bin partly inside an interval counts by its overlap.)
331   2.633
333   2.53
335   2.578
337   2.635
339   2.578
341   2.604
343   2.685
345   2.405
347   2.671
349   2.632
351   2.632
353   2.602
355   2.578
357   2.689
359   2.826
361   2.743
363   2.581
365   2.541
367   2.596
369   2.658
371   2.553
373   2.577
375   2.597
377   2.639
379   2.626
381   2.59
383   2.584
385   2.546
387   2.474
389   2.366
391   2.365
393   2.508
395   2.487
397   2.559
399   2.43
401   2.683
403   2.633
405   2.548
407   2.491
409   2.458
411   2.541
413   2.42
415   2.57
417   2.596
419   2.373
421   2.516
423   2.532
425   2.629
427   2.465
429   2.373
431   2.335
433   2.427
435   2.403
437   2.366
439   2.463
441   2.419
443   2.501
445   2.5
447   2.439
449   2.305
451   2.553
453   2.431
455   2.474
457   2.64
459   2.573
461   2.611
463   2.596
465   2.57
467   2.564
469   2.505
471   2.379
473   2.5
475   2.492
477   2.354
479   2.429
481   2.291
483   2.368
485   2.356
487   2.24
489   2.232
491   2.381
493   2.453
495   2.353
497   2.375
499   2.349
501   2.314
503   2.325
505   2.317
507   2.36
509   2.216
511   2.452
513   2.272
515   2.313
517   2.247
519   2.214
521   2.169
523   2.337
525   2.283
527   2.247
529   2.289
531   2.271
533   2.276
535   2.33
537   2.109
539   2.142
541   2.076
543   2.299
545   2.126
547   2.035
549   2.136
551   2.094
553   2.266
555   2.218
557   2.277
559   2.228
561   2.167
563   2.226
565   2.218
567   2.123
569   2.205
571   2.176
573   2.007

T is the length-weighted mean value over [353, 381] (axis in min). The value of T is 2.63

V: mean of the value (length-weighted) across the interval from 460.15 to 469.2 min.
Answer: 2.57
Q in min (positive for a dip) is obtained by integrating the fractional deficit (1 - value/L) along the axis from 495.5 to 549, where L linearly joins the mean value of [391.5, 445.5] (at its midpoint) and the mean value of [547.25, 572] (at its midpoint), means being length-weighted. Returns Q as 0.3 min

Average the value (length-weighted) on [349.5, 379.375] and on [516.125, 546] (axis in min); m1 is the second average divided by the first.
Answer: 0.85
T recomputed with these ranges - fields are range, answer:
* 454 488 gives 2.47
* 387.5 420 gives 2.5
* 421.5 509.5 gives 2.43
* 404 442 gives 2.47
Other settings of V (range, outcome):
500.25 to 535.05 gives 2.29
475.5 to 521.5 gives 2.32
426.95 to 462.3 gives 2.46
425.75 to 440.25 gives 2.41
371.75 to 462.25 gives 2.5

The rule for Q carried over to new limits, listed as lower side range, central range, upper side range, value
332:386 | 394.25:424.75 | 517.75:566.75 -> -0.3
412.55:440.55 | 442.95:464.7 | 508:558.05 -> -1.0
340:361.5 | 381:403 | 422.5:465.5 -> 0.5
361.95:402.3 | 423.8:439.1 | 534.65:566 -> 0.1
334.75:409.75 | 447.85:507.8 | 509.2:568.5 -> -1.8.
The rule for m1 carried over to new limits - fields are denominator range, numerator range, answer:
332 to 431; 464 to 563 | 0.90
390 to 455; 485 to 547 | 0.92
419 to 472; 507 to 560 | 0.90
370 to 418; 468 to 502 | 0.94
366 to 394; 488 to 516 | 0.92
